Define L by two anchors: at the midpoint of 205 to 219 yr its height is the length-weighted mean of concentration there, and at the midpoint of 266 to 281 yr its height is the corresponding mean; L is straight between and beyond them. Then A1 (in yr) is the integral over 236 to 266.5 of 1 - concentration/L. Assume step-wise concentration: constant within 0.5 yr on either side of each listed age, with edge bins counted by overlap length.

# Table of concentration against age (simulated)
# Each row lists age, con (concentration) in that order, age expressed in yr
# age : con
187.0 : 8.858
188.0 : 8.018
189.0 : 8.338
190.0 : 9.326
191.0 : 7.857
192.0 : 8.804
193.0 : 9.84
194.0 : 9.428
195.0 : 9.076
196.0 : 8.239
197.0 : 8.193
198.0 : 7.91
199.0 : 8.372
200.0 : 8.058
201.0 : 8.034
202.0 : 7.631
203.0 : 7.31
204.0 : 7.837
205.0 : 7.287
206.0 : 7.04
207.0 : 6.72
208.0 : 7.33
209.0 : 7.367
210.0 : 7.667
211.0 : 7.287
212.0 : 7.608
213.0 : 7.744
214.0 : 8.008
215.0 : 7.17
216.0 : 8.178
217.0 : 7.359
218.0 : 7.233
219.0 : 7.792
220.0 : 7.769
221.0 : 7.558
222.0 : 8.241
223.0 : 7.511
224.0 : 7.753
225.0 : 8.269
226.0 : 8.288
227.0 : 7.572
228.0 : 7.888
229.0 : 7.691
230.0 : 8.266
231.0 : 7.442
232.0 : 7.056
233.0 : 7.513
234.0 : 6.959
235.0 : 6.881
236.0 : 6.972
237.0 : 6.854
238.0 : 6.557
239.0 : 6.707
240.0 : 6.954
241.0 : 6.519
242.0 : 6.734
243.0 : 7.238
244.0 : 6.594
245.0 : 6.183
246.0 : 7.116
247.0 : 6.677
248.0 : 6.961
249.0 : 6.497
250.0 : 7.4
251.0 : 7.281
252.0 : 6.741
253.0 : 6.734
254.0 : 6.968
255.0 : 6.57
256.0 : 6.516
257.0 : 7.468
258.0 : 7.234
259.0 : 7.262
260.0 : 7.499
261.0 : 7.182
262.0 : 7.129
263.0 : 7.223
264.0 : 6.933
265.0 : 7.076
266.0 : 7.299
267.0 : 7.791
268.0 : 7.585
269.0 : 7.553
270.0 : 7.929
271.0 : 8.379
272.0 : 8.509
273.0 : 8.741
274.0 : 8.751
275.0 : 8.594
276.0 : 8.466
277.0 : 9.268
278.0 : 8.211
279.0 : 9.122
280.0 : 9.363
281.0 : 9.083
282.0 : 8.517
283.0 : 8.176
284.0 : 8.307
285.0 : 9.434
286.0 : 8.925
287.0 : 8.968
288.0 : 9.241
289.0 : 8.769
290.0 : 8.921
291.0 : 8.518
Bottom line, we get 4.3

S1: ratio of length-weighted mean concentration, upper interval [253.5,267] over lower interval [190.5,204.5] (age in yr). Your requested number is 0.86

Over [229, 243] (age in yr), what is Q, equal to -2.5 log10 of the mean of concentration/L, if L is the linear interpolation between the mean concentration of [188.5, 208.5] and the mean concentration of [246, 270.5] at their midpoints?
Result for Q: 0.07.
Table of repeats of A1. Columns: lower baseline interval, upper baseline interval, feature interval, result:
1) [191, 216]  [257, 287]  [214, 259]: 4.4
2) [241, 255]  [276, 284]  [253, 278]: 0.8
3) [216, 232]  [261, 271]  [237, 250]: 1.5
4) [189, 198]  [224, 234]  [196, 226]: 2.1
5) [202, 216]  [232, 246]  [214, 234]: -1.6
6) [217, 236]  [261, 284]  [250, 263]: 1.5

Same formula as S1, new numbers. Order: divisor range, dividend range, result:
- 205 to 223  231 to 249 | 0.91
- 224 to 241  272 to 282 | 1.20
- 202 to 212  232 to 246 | 0.93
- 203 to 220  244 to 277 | 0.99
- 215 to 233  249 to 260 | 0.91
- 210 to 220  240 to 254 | 0.90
